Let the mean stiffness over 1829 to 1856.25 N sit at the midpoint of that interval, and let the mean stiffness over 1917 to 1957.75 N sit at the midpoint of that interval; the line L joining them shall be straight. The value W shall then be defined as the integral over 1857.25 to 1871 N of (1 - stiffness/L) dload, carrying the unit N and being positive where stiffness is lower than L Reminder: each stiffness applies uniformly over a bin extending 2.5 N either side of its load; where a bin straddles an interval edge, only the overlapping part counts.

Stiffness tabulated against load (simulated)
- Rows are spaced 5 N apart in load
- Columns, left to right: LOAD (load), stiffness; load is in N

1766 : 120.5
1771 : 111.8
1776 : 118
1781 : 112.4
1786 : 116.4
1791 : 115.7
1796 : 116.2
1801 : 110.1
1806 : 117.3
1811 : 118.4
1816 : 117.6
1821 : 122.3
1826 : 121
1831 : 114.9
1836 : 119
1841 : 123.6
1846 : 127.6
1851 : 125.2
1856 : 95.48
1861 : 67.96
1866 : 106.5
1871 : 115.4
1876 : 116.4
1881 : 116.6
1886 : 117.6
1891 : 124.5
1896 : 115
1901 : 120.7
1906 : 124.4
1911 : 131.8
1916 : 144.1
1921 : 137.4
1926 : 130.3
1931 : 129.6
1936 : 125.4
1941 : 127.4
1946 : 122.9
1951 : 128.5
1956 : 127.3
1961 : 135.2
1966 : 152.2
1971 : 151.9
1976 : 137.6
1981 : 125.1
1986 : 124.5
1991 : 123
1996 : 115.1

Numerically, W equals 3.2 N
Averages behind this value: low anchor 120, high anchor 129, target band 93.1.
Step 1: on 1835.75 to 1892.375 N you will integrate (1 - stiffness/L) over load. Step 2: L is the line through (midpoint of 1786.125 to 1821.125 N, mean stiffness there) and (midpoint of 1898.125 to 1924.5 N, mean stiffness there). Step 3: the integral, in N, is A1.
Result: 5.56 N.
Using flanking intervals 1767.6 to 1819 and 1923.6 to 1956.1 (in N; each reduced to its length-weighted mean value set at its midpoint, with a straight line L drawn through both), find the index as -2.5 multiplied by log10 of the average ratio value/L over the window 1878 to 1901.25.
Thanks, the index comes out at 0.042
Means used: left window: 116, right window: 127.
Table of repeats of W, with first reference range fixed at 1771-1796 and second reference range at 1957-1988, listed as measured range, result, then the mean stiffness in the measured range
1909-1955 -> 0.68 N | 131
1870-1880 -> 0.79 N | 116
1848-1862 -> 2.63 N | 100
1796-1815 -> 0.37 N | 116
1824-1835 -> 0.25 N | 118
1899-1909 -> 0.49 N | 123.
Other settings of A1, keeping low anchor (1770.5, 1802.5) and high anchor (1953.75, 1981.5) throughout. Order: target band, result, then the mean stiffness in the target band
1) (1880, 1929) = 1.6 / 127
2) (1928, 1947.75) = 1.3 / 127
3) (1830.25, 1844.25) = 0.2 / 120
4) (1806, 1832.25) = 0.0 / 119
